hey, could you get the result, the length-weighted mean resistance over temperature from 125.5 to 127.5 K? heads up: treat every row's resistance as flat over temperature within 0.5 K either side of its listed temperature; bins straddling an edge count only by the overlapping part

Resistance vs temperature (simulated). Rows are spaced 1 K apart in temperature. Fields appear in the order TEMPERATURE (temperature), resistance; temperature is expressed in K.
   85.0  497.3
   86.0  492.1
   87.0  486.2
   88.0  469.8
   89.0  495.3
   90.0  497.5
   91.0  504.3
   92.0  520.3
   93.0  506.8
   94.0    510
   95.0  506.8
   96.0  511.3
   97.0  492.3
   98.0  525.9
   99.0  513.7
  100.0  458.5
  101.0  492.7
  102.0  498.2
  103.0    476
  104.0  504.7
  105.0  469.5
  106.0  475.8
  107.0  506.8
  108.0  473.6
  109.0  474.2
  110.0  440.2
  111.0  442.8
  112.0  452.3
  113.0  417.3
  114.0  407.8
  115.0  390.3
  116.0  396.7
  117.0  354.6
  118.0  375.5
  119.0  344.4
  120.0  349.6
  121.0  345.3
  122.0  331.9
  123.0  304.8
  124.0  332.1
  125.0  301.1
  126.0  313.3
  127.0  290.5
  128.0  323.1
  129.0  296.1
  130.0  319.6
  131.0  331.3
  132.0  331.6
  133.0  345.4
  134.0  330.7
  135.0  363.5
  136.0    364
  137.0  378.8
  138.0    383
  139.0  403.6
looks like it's 302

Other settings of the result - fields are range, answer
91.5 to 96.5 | 511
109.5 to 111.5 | 442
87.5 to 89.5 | 483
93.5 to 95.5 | 508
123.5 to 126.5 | 316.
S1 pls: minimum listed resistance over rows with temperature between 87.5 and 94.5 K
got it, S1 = 469.8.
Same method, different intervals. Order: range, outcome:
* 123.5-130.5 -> 290.5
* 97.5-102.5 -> 458.5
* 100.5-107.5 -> 469.5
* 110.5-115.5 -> 390.3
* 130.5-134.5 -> 330.7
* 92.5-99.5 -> 492.3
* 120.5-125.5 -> 301.1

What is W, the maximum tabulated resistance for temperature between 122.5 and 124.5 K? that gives 332.1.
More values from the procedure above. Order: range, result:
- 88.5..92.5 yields 520.3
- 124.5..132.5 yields 331.6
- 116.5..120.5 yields 375.5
